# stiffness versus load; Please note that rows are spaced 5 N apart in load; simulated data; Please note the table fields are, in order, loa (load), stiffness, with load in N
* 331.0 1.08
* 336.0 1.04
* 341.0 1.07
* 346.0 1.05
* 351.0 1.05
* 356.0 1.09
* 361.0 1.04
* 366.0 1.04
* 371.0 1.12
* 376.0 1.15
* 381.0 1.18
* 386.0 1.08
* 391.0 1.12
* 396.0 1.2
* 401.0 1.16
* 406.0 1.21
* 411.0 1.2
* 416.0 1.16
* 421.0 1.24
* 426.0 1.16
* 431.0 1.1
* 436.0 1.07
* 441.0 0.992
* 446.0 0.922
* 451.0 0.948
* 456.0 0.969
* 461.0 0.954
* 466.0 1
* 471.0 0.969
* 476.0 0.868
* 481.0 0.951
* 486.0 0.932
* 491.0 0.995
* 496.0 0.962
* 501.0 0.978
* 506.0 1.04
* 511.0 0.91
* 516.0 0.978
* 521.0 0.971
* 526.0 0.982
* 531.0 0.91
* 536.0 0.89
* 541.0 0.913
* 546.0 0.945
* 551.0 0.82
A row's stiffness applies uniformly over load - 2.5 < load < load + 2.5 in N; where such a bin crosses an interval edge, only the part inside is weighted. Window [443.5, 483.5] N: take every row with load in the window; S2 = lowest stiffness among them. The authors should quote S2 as 0.868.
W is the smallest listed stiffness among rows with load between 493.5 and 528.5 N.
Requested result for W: 0.91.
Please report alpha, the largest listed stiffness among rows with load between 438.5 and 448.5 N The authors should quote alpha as 0.992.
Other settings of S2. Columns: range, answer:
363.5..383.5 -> 1.04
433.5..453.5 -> 0.922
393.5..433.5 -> 1.1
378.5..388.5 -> 1.08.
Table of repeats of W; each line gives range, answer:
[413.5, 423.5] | 1.16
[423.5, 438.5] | 1.07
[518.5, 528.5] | 0.971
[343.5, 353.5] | 1.05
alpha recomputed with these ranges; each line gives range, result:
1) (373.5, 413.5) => 1.21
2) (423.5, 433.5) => 1.16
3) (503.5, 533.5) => 1.04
